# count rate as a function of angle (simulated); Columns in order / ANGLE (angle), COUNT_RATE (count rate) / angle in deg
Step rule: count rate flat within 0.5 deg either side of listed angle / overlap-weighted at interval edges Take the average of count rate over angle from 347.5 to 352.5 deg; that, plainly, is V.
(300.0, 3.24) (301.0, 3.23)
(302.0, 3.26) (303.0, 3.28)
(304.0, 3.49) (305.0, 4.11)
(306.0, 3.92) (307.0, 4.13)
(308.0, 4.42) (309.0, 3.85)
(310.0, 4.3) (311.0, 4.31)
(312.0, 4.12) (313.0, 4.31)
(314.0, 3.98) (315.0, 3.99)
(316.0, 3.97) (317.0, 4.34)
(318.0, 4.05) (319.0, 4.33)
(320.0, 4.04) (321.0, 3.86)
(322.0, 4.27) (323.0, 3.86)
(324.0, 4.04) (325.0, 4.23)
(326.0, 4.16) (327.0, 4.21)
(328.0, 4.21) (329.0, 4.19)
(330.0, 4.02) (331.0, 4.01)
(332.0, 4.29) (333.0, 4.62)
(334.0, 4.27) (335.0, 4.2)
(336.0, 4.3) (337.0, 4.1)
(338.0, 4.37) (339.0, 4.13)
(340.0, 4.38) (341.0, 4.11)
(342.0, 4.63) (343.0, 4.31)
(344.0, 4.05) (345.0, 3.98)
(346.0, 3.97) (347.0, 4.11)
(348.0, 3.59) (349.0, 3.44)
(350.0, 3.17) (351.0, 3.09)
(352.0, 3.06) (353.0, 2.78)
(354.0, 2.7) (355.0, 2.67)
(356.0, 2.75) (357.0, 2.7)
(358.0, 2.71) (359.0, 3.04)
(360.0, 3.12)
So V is 3.27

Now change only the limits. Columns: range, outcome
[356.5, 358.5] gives 2.71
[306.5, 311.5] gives 4.2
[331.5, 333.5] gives 4.46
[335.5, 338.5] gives 4.26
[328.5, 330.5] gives 4.11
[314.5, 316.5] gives 3.98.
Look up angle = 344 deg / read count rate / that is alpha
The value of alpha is 4.05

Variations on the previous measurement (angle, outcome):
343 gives 4.31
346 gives 3.97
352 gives 3.06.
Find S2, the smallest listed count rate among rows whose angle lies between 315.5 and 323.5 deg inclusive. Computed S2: 3.86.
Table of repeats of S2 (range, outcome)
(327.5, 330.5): 4.02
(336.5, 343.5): 4.1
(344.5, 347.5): 3.97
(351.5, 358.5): 2.67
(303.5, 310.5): 3.49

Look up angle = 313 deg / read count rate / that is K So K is 4.31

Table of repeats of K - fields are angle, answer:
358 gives 2.71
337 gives 4.1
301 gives 3.23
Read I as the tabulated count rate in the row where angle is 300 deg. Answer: 3.24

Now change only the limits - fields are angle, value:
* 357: 2.7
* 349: 3.44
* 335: 4.2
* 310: 4.3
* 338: 4.37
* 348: 3.59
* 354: 2.7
